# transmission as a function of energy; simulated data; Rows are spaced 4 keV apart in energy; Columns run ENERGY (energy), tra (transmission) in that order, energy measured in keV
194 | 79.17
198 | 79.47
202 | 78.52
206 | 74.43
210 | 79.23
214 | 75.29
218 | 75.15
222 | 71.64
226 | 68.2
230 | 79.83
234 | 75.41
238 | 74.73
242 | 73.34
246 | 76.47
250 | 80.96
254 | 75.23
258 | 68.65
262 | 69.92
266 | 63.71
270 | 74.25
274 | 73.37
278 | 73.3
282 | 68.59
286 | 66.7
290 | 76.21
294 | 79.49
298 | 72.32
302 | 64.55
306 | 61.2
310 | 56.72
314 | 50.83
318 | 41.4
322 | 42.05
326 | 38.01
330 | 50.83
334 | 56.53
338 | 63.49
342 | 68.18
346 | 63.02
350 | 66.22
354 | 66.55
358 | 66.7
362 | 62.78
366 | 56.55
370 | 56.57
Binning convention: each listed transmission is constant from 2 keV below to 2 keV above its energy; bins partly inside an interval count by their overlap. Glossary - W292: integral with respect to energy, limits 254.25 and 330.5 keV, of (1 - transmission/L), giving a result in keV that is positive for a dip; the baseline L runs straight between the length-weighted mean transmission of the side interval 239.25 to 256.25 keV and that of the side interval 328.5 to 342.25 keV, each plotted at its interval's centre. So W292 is 5.20 keV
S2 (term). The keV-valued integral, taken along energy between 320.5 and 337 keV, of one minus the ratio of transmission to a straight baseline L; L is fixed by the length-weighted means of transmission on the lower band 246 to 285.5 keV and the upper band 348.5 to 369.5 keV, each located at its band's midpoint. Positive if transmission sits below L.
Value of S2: 4.5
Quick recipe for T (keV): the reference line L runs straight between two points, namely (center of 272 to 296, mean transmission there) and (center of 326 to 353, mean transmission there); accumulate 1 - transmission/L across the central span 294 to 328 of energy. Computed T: 6.15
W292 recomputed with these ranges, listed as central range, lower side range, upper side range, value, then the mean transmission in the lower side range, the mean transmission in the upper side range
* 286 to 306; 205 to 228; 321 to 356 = -2.5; 74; 57.6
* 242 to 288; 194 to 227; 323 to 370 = -1.9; 75.7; 59.4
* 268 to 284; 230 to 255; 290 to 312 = -0.2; 76.4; 67.7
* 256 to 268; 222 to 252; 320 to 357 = 0.6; 75.3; 57.5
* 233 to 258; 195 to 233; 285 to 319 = -1.4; 75.8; 63.8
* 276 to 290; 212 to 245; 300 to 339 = -2.2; 74.3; 52.3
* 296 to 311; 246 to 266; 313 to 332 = -3.3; 73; 44.3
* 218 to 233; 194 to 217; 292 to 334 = 0.0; 77.4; 55.8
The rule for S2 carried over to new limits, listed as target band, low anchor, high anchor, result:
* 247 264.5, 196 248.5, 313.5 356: -1.0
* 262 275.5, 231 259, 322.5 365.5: 0.2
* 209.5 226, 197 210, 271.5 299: 0.6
